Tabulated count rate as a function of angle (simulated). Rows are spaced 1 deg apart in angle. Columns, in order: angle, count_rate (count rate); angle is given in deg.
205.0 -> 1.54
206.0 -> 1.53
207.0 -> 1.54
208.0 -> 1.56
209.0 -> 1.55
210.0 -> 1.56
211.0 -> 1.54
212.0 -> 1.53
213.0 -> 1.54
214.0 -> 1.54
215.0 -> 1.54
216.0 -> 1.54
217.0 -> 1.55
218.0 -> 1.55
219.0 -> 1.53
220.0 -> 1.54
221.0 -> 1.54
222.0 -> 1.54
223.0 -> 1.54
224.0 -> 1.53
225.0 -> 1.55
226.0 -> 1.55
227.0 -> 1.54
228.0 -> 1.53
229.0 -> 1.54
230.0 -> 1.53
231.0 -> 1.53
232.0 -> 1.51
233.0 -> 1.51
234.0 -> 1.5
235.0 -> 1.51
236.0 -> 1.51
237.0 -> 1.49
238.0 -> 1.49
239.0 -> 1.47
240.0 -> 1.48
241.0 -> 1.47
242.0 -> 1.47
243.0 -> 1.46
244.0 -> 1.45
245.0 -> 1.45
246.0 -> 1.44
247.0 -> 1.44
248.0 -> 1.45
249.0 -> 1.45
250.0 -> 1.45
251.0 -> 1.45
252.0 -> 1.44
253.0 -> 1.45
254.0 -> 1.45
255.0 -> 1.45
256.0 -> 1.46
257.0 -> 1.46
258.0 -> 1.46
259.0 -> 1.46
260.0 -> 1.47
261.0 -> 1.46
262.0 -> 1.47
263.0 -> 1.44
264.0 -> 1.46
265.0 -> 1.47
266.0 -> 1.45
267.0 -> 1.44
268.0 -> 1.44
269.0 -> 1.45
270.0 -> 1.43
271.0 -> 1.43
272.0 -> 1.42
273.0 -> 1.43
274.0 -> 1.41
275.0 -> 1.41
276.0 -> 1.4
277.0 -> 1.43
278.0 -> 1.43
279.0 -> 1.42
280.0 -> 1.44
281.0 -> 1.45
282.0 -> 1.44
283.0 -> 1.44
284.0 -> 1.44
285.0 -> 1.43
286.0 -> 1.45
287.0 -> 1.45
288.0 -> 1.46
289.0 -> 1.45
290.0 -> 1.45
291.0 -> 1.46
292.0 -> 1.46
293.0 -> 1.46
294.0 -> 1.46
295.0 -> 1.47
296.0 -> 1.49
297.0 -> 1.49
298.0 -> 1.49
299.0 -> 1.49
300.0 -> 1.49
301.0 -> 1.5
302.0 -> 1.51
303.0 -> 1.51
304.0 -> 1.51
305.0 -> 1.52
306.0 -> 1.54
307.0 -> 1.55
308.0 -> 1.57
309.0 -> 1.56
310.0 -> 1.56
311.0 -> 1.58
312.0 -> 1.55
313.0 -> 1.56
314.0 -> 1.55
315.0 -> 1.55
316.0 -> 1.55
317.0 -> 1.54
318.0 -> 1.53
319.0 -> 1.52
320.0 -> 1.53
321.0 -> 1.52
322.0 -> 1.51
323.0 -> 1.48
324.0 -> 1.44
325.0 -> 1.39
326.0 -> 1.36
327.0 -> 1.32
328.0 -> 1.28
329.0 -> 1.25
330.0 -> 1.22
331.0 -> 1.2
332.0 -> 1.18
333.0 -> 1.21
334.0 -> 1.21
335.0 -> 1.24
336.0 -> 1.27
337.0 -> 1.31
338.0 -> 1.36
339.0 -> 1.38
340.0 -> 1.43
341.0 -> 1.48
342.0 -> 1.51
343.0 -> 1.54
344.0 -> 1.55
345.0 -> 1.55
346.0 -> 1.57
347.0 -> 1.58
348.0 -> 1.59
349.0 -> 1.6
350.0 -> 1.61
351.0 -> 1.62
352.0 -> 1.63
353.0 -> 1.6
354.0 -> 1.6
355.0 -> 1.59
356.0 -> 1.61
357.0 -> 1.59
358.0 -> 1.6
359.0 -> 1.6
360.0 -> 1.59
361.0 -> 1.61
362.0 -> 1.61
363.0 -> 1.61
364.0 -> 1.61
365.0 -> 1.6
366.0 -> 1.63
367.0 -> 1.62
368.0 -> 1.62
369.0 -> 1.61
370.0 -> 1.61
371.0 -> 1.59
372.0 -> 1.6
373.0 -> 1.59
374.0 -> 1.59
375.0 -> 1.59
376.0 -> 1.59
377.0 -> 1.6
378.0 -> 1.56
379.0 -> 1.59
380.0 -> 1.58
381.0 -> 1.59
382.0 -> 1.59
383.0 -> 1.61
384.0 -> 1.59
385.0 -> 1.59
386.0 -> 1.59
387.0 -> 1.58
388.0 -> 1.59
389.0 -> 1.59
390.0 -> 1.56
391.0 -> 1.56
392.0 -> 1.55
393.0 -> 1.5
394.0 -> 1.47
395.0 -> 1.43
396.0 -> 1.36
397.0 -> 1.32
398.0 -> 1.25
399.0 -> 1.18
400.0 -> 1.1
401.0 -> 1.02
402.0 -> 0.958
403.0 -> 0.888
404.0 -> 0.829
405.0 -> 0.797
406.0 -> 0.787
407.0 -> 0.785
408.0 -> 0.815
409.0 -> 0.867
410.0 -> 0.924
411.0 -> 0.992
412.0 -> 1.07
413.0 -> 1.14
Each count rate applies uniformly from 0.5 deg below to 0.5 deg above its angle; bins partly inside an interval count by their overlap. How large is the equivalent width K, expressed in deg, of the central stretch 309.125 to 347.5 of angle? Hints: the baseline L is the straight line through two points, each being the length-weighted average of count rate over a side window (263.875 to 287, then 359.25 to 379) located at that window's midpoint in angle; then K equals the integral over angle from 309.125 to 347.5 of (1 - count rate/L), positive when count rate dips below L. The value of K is 2.4 deg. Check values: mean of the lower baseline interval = 1.44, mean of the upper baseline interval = 1.6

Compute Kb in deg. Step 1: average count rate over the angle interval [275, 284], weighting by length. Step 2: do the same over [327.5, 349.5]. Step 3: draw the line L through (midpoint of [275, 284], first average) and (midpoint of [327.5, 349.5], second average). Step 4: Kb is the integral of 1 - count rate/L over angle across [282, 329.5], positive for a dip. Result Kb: -2.4 deg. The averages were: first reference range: 1.43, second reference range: 1.39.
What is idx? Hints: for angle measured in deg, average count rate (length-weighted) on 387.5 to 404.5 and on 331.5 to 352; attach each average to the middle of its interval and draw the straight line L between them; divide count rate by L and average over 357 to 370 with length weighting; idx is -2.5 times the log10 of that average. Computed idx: -0.16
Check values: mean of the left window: 1.44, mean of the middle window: 1.61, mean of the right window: 1.3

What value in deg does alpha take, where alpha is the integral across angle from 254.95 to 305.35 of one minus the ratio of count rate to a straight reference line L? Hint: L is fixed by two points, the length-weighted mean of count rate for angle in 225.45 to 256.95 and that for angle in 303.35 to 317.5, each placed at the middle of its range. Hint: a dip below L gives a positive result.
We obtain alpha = 2.1 deg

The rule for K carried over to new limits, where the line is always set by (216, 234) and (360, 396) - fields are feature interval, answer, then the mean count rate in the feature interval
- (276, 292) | 1.1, 1.44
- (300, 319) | 0.3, 1.54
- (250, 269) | 1.1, 1.45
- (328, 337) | 1.9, 1.23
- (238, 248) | 0.5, 1.46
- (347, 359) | -0.2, 1.6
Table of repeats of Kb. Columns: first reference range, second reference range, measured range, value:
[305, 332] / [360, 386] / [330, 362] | 1.1 deg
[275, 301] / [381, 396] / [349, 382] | -1.6 deg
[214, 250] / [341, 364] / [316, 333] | 1.9 deg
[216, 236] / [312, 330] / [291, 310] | -0.4 deg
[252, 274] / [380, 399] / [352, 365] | -0.9 deg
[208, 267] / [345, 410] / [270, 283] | 0.5 deg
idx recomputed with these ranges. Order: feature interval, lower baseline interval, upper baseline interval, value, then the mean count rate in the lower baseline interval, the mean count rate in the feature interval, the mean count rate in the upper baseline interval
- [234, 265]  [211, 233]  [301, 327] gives 0.049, 1.54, 1.46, 1.52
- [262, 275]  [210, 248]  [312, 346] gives 0.026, 1.51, 1.44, 1.41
